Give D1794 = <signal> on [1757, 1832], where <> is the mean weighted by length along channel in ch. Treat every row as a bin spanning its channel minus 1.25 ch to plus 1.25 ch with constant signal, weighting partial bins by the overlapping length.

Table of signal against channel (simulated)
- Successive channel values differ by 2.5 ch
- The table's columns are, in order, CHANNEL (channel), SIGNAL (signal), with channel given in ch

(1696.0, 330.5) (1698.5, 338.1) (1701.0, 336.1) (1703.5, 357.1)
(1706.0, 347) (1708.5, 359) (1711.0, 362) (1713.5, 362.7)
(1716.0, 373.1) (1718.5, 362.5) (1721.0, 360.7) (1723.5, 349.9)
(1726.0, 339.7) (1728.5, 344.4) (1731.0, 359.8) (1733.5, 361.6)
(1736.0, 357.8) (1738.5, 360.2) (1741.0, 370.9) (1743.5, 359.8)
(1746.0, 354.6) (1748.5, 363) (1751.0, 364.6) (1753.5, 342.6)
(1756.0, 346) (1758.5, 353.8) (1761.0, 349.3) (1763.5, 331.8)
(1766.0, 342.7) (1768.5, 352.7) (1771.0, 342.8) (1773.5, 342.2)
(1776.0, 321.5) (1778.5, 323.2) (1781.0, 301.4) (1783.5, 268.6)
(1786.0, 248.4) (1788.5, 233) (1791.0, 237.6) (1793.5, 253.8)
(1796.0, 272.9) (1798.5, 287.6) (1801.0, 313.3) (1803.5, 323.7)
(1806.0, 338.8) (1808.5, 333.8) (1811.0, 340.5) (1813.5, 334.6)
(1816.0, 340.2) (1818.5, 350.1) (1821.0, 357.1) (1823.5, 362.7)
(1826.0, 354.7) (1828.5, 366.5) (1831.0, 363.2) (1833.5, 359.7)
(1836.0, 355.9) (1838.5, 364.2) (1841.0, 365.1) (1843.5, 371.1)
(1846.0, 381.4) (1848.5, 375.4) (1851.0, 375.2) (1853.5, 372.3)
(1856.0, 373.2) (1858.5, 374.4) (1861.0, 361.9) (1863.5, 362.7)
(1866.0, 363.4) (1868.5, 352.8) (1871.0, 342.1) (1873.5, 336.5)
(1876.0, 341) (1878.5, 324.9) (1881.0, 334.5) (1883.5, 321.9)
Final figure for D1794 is 321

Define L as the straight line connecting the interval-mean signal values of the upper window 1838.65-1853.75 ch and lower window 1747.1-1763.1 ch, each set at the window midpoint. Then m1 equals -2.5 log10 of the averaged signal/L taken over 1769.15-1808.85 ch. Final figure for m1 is 0.21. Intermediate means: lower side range 352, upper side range 373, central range 296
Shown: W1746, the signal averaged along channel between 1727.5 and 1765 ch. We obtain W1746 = 355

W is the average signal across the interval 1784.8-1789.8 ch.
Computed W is 241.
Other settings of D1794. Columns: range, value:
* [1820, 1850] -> 365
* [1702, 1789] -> 343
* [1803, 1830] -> 346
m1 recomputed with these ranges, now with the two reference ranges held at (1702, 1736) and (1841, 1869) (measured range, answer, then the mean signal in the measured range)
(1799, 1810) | 0.13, 325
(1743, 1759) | 0.02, 355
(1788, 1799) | 0.38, 257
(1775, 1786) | 0.22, 297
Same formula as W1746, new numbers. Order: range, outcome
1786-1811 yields 289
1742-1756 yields 356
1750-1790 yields 322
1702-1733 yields 356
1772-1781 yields 326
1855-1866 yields 367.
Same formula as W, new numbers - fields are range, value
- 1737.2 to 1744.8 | 364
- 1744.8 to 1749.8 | 359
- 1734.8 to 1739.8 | 359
